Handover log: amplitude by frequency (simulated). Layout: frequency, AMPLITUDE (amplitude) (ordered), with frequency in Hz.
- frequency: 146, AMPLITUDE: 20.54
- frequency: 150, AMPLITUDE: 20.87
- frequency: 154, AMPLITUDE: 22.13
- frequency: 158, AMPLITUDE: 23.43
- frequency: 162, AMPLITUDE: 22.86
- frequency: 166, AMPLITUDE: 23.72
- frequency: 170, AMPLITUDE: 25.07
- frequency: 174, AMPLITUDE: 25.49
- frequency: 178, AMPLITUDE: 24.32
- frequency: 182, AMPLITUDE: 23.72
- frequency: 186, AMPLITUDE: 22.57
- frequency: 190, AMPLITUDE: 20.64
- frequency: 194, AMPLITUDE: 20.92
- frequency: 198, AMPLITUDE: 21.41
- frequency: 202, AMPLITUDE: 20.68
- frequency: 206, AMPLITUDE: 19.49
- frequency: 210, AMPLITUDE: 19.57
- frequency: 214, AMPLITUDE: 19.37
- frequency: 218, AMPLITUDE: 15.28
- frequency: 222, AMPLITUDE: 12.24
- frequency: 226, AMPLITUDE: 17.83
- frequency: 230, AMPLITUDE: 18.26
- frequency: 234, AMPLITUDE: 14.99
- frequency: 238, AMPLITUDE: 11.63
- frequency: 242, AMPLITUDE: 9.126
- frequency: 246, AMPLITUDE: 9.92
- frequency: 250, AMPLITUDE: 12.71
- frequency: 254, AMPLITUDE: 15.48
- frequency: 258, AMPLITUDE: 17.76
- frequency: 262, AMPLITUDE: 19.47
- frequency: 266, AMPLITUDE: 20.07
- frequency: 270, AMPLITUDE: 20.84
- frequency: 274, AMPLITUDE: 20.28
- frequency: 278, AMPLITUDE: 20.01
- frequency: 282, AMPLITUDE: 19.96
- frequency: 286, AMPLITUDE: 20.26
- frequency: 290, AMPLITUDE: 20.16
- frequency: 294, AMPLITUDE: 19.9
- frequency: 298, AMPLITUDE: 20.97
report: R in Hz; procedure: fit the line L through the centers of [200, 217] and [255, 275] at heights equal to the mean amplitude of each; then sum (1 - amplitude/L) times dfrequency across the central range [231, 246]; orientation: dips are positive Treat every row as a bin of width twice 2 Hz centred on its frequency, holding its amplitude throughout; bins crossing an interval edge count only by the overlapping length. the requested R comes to 5.7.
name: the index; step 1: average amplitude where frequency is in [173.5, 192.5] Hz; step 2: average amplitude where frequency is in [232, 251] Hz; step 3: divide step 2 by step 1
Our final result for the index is 0.5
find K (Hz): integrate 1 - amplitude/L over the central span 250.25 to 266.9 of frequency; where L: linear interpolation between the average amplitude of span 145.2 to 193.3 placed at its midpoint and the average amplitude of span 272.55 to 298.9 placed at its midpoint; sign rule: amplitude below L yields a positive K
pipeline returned 2.7 Hz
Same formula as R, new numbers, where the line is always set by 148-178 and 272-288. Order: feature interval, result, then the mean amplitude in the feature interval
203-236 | 7.0 Hz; 17.2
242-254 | 5.3 Hz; 11.6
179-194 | 0.3 Hz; 22.3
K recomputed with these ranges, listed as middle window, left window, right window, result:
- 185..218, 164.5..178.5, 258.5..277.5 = 4.34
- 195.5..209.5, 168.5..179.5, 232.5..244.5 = -0.99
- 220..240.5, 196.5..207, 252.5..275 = 5.18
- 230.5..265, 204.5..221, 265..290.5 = 8.95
